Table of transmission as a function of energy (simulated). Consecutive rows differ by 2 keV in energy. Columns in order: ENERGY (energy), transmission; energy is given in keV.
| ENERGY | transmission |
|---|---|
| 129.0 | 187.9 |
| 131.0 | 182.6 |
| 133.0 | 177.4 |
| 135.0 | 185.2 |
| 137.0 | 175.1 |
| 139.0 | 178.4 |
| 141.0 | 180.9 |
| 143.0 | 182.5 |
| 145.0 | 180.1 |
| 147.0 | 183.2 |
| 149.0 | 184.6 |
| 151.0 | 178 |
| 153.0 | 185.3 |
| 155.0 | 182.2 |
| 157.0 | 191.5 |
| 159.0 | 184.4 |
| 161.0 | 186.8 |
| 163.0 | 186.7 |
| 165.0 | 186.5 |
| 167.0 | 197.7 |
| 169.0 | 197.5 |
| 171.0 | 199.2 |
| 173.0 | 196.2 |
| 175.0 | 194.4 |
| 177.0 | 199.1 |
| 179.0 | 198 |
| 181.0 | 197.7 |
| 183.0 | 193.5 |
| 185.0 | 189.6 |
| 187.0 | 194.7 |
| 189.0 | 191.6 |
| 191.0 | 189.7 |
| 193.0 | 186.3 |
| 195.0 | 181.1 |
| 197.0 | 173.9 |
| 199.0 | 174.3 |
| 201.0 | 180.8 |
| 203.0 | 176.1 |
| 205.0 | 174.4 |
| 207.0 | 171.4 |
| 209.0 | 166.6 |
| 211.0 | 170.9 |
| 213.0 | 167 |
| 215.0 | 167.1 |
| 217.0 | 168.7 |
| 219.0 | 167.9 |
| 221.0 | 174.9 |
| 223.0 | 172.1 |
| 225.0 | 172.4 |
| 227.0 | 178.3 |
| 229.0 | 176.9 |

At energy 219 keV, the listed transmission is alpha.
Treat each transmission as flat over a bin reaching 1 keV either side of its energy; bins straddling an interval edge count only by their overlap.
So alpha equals 167.9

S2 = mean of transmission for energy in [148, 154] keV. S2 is 183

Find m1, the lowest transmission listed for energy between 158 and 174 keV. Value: 184.4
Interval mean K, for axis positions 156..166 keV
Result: 187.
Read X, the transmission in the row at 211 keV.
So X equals 170.9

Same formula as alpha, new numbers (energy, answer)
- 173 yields 196.2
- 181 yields 197.7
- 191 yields 189.7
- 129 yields 187.9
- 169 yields 197.5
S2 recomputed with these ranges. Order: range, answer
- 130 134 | 180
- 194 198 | 178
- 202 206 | 175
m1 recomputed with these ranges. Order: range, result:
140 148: 180.1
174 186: 189.6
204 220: 166.6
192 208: 171.4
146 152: 178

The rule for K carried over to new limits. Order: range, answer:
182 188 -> 193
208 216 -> 168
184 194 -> 190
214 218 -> 168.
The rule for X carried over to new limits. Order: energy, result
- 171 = 199.2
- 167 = 197.7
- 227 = 178.3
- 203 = 176.1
